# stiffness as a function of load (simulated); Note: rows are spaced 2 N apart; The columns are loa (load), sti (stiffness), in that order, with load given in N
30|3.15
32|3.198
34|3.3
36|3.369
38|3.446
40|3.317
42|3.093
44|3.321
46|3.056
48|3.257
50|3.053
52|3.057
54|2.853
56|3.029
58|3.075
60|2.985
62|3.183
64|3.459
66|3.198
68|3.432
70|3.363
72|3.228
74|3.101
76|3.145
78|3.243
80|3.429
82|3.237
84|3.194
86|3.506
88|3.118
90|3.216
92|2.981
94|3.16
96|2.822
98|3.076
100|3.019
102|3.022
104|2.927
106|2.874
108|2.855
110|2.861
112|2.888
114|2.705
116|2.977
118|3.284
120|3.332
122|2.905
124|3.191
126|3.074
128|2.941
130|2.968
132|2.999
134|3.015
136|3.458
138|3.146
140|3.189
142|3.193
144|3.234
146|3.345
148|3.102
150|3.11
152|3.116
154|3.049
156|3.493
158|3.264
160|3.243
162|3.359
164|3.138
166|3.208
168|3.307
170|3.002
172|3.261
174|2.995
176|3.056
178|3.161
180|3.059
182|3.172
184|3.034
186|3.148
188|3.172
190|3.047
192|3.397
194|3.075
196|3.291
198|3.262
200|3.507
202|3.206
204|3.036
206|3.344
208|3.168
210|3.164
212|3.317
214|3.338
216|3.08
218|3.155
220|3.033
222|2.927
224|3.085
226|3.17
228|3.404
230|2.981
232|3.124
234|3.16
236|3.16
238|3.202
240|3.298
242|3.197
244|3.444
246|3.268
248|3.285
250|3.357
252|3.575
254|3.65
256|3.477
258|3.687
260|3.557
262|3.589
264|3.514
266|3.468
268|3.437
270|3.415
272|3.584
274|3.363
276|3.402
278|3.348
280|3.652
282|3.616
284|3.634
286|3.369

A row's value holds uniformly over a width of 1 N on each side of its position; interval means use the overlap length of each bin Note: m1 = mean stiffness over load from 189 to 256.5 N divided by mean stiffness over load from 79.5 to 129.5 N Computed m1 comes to 1.1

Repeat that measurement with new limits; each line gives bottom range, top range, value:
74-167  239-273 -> 1.11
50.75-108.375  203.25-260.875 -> 1.04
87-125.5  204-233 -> 1.05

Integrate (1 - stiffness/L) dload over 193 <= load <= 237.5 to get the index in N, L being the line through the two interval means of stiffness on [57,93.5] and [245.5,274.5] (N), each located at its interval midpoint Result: 3.2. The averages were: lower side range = 3.23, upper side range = 3.49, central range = 3.18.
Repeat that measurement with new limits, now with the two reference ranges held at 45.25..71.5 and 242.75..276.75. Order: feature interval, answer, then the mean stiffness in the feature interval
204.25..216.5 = 0.6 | 3.23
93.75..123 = 2.3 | 2.98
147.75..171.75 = 0.8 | 3.2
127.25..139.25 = 0.7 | 3.09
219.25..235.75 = 1.5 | 3.11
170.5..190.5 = 1.4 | 3.11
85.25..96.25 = 0.2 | 3.15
